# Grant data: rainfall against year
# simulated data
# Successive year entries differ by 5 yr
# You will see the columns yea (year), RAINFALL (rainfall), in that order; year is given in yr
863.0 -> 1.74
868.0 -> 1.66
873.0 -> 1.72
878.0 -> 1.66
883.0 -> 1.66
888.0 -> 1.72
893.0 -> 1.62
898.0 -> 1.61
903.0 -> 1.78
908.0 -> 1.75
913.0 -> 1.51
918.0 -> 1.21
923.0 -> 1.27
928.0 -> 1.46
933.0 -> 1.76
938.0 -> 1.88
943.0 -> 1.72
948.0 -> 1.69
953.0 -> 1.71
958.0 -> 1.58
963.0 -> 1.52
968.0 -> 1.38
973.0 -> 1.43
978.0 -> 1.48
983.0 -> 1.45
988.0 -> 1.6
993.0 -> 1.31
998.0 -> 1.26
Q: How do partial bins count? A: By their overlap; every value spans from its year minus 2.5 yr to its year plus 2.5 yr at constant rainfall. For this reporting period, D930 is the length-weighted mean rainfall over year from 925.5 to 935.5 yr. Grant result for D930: 1.61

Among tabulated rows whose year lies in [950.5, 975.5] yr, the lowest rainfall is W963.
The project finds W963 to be 1.38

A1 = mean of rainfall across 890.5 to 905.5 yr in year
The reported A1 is 1.67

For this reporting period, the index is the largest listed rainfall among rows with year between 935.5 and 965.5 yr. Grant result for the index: 1.88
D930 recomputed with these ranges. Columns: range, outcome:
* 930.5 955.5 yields 1.75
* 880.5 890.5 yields 1.69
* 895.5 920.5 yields 1.57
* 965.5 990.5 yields 1.47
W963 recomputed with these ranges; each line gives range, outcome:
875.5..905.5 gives 1.61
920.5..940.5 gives 1.27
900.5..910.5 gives 1.75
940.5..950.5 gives 1.69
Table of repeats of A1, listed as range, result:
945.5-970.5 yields 1.58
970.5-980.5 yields 1.46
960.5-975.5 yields 1.44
